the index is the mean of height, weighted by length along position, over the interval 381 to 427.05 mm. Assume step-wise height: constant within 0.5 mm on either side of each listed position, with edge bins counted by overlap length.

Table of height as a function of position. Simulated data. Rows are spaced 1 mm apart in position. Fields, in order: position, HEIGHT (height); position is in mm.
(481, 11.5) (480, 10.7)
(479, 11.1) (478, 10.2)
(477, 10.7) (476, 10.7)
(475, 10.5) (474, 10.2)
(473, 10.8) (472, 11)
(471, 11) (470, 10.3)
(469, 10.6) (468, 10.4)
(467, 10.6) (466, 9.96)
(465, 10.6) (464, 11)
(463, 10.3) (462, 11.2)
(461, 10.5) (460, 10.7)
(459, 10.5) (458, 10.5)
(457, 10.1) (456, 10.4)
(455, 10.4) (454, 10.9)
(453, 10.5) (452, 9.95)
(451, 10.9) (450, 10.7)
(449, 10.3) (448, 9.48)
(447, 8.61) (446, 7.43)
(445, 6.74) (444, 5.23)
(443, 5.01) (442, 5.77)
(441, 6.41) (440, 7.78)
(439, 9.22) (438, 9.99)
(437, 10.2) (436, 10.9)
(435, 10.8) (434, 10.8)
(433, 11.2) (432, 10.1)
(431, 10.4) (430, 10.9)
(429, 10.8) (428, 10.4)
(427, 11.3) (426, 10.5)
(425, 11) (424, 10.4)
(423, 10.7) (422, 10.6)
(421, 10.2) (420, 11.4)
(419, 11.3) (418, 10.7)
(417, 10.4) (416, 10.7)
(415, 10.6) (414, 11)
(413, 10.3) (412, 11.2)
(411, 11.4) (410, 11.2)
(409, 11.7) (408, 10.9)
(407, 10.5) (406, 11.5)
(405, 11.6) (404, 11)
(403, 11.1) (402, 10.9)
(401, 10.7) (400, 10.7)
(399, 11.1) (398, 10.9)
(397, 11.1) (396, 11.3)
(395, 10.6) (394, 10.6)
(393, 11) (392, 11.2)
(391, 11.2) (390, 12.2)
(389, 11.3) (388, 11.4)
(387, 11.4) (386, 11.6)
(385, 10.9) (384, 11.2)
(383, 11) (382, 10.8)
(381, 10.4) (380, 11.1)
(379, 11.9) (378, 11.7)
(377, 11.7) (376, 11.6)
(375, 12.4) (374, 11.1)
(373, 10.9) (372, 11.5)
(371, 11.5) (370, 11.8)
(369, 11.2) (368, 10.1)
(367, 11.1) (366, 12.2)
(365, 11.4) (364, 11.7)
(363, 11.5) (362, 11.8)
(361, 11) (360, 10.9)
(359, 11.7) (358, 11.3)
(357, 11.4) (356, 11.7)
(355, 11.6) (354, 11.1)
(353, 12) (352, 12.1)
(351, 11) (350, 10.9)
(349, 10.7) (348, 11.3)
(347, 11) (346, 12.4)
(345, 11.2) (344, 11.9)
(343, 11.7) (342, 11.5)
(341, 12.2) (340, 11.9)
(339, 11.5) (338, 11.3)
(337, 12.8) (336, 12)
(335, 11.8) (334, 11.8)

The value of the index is 11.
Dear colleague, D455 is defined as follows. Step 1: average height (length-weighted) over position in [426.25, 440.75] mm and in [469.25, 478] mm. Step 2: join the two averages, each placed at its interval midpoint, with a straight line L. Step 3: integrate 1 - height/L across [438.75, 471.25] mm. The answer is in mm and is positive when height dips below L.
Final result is 3.0 mm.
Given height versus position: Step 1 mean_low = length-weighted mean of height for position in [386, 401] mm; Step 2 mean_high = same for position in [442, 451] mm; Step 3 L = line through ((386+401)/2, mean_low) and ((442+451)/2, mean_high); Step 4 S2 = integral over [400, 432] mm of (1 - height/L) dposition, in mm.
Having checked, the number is -3.6 mm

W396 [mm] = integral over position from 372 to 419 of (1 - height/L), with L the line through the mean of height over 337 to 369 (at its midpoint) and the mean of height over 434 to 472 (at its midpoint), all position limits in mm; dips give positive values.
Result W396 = -1.9 mm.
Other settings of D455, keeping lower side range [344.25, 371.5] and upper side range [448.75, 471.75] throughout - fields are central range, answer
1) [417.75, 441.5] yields 1.0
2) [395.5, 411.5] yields -0.1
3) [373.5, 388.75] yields -0.2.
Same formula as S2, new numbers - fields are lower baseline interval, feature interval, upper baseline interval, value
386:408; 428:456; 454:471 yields 3.6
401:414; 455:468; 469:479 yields 0.2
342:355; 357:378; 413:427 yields -0.3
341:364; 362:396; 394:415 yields -0.2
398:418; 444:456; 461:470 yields 1.3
